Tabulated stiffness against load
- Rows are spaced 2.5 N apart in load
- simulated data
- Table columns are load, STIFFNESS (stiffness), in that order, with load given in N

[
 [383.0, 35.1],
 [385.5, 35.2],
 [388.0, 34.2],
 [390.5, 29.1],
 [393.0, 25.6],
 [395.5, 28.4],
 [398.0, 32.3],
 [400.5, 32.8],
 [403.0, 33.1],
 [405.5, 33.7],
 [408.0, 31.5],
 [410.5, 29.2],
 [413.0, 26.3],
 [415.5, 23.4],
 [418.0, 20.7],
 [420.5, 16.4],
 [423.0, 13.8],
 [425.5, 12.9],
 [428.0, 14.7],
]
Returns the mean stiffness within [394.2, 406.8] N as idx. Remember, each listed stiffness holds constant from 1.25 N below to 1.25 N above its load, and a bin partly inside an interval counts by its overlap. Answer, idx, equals 32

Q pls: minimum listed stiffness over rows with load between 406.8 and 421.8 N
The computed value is 16.4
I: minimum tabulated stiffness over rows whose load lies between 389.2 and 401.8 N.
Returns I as 25.6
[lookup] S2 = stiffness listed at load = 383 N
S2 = 35.1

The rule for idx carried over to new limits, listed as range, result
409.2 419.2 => 25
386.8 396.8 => 29.3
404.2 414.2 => 30.2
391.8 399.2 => 28.8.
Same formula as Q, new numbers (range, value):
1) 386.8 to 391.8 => 29.1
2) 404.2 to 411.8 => 29.2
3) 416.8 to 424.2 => 13.8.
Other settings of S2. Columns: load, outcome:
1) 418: 20.7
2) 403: 33.1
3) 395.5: 28.4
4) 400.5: 32.8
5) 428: 14.7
